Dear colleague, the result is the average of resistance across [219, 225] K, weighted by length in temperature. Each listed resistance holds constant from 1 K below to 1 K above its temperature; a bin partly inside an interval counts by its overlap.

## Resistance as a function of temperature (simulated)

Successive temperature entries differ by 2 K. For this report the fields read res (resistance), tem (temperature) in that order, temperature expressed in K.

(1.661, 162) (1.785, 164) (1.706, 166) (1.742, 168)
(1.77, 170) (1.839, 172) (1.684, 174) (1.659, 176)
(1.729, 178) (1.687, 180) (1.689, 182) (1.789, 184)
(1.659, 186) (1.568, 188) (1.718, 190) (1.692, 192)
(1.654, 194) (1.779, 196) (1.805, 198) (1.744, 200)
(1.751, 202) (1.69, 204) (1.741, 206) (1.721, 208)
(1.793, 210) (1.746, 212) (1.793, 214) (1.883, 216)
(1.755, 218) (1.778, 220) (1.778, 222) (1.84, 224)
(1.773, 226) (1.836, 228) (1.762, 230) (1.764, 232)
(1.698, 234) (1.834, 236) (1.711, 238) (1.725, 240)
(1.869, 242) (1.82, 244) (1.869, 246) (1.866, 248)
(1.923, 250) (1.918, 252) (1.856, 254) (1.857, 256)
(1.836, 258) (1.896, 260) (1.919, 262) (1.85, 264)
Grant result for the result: 1.8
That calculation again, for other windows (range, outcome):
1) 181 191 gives 1.68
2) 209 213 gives 1.77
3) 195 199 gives 1.79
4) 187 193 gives 1.66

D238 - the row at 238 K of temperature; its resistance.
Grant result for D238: 1.711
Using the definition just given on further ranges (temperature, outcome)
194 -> 1.654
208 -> 1.721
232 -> 1.764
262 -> 1.919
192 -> 1.692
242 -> 1.869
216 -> 1.883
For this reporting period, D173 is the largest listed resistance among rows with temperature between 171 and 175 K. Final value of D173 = 1.839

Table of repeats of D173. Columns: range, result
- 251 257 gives 1.918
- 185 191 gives 1.718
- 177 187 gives 1.789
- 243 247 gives 1.869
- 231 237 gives 1.834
